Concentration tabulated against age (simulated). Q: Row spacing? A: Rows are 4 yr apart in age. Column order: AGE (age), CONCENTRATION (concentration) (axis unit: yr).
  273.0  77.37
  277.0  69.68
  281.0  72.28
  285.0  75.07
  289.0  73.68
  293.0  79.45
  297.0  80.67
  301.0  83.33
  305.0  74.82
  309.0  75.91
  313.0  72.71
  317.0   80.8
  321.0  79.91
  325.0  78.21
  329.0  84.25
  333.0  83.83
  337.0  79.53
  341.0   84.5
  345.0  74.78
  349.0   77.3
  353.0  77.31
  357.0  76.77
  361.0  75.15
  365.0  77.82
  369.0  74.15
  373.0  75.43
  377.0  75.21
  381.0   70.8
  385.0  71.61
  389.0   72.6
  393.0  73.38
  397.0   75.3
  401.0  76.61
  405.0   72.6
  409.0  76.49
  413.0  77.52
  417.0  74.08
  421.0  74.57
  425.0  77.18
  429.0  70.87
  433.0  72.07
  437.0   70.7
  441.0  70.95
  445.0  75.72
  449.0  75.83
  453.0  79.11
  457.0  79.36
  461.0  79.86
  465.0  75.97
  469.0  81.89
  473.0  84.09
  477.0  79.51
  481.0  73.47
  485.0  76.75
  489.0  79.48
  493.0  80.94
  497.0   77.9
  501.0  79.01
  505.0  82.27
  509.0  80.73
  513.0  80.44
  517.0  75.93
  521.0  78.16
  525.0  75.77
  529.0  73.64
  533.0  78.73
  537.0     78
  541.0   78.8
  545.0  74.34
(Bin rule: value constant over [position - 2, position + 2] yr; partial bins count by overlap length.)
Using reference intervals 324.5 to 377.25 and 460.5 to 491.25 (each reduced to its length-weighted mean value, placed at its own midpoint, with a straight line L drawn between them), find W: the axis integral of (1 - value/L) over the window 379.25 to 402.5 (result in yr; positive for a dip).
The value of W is 1.5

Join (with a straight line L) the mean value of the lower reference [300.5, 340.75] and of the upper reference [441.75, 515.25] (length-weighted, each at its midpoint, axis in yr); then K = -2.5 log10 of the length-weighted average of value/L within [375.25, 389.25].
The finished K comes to 0.10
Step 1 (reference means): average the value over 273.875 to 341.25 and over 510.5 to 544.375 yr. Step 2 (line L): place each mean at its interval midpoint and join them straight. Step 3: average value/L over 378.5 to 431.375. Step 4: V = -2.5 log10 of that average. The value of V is 0.05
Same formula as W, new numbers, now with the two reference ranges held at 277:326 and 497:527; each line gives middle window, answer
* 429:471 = 1.3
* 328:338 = -0.7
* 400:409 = 0.4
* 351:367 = 0.1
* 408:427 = 0.5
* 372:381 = 0.4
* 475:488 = 0.3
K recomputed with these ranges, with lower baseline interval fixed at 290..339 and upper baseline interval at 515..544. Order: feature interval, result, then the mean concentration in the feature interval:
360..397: 0.065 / 74.1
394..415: 0.038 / 75.6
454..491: -0.019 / 78.9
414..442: 0.070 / 73.2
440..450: 0.051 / 74.3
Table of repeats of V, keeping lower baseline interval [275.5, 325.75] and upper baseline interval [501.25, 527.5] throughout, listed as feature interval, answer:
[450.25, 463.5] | -0.012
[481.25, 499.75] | 0.004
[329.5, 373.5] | -0.014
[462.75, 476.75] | -0.029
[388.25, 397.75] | 0.056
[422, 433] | 0.060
